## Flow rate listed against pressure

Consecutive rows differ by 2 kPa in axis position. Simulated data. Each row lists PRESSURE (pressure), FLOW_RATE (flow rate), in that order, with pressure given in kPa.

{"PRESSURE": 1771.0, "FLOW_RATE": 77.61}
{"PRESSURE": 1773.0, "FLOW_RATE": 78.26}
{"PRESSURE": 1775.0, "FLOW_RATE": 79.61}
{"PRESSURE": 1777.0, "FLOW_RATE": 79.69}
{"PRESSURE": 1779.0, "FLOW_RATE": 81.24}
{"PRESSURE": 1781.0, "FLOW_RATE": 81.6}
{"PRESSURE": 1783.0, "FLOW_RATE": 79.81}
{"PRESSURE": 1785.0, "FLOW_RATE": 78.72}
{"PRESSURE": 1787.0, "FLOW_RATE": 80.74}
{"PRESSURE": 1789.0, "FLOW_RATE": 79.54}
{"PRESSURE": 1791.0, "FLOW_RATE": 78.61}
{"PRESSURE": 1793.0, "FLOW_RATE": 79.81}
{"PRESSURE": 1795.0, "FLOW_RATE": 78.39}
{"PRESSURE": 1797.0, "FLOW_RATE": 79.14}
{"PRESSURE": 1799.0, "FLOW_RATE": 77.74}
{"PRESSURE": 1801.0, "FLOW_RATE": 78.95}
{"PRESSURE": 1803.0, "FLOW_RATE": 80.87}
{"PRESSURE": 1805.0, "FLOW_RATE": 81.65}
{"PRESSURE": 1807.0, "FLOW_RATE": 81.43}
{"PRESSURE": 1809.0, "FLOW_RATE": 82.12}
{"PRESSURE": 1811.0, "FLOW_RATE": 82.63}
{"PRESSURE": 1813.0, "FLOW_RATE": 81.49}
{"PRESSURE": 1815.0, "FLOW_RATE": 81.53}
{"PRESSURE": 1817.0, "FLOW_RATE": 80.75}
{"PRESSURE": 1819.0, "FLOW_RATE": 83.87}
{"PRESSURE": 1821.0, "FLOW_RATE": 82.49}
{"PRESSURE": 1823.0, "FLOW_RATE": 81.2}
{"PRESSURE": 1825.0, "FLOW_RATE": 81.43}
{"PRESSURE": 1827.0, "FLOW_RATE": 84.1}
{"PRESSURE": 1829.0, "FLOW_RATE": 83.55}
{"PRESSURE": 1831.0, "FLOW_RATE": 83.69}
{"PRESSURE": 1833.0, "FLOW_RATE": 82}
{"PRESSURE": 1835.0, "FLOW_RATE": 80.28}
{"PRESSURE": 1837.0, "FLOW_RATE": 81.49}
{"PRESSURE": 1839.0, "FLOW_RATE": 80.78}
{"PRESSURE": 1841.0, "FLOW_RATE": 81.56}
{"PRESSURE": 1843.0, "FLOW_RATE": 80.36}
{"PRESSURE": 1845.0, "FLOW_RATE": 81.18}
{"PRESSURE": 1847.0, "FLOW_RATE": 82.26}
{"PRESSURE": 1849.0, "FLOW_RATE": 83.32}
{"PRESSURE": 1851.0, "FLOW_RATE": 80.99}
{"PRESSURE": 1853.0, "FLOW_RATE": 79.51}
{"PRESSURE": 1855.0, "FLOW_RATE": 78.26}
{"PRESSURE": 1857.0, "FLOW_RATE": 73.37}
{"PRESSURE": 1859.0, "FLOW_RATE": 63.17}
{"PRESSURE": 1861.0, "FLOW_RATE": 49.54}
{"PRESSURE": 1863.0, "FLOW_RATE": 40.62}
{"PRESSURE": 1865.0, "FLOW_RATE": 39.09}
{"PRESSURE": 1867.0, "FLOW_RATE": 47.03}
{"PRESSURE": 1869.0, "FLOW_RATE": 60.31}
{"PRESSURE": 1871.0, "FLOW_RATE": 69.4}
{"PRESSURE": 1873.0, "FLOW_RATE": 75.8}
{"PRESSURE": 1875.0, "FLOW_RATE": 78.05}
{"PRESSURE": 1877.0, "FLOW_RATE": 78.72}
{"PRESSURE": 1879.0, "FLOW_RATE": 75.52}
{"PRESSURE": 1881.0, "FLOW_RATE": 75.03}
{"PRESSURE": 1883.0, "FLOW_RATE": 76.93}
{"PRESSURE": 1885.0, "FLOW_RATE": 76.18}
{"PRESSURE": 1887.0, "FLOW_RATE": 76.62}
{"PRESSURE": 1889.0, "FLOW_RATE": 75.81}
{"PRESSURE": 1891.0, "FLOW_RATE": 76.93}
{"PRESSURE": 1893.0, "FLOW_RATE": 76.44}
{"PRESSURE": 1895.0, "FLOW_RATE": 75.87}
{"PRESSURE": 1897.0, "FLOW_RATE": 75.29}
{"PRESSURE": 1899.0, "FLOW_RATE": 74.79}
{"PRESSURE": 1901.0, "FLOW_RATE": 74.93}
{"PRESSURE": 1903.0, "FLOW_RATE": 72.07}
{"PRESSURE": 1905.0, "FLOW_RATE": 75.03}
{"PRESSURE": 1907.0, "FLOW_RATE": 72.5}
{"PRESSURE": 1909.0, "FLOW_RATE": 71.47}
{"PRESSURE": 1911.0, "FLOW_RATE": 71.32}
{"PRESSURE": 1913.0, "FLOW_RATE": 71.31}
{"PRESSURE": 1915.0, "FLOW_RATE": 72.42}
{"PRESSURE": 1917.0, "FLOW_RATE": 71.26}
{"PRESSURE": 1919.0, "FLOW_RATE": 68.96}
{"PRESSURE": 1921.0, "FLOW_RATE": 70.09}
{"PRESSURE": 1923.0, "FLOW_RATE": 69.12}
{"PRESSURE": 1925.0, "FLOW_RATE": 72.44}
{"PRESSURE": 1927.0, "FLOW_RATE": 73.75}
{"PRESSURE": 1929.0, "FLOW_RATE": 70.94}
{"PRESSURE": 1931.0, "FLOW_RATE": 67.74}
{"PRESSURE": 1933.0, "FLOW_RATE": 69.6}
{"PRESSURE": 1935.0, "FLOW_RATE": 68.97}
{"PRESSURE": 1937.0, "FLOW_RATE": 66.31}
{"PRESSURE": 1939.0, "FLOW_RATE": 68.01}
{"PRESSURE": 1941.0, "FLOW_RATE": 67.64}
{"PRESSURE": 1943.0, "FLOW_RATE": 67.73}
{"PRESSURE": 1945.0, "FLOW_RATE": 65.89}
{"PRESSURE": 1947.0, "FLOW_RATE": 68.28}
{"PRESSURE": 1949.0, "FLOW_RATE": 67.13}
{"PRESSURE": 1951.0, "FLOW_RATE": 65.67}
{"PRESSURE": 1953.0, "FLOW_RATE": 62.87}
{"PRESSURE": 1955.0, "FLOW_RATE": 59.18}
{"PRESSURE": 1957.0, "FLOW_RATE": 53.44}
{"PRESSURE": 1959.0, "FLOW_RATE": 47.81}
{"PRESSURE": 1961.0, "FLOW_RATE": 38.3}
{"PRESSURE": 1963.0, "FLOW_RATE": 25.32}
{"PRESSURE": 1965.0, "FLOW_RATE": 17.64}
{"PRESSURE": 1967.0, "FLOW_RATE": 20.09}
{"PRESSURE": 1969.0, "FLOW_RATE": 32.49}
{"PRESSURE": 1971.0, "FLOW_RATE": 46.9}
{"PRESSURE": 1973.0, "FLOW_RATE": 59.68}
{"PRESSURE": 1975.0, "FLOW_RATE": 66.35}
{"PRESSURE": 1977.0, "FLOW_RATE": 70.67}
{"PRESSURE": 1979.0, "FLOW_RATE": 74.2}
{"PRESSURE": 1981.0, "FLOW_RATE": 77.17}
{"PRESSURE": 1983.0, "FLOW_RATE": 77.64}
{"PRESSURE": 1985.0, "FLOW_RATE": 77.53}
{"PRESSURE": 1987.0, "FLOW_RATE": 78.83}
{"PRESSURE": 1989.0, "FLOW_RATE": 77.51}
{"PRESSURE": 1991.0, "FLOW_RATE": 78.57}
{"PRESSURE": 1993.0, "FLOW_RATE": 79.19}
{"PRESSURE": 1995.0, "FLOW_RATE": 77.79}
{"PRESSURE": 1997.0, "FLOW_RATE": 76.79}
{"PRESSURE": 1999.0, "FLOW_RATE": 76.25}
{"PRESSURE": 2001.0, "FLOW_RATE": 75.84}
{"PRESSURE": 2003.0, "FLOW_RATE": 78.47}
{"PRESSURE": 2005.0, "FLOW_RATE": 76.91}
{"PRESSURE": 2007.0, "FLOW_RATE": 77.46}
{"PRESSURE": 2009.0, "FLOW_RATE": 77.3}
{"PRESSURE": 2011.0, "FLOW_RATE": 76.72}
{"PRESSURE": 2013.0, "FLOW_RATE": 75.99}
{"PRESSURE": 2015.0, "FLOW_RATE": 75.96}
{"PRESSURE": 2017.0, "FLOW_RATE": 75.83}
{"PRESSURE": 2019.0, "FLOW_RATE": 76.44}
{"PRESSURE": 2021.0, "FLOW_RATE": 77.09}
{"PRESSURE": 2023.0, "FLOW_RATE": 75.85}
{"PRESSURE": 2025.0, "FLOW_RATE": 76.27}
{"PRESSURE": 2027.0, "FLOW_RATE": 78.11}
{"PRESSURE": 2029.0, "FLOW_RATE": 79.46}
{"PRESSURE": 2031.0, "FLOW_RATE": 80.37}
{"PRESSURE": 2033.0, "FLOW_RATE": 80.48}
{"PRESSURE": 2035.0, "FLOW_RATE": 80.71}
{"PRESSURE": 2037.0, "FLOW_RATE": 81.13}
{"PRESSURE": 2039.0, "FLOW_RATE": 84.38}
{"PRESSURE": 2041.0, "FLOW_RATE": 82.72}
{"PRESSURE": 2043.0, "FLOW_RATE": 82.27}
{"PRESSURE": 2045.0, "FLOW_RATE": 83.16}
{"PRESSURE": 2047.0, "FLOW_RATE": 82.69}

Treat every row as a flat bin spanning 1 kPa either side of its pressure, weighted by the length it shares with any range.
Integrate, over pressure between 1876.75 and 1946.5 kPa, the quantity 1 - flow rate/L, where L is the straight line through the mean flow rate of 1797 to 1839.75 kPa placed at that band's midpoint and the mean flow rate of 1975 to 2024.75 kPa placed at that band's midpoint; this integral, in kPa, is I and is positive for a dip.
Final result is 5.9 kPa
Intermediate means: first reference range 81.6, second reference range 76.5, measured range 72.3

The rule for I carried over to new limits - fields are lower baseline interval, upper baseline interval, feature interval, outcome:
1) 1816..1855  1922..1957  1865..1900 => 1.33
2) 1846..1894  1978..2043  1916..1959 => 4.11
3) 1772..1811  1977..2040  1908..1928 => 1.89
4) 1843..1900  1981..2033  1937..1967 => 8.15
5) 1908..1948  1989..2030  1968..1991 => 2.10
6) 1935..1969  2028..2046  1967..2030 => -3.38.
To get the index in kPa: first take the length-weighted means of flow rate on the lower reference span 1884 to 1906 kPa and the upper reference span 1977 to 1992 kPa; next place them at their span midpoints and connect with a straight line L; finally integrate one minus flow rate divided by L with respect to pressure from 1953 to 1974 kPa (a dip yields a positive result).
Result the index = 9.7 kPa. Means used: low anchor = 75.5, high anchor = 76.9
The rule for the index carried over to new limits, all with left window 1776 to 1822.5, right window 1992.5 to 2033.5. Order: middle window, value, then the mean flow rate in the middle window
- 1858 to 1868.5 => 4.10 kPa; 48.5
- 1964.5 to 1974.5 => 5.15 kPa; 37.8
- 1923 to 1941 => 2.06 kPa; 69.6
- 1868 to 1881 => 1.03 kPa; 73.1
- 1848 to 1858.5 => 0.19 kPa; 78.3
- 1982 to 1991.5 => -0.04 kPa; 78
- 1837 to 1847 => -0.16 kPa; 81.2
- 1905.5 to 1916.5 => 0.97 kPa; 71.9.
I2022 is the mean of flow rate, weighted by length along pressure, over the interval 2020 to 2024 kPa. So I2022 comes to 76.5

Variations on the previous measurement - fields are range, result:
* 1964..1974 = 35.4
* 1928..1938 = 68.7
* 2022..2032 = 78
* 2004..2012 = 77.1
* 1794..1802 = 78.6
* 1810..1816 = 81.9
